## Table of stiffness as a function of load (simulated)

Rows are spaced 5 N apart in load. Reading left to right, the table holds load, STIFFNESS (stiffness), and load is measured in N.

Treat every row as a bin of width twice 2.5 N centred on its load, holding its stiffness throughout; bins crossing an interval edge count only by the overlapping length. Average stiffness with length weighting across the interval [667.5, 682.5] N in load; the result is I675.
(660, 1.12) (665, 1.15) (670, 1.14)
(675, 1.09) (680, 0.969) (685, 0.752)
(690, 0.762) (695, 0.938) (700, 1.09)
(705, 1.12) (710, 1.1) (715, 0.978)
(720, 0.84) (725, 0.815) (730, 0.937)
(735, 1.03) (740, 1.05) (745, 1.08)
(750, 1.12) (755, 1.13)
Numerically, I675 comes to 1.07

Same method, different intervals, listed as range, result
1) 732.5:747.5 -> 1.05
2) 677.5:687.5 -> 0.861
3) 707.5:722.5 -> 0.973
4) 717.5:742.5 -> 0.934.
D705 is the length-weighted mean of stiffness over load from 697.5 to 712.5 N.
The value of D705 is 1.1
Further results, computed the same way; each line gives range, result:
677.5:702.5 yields 0.902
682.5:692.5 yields 0.757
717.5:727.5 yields 0.827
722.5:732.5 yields 0.876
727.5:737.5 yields 0.984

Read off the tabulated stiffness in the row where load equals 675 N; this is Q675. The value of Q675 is 1.09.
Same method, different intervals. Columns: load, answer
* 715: 0.978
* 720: 0.84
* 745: 1.08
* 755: 1.13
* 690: 0.762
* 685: 0.752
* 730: 0.937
